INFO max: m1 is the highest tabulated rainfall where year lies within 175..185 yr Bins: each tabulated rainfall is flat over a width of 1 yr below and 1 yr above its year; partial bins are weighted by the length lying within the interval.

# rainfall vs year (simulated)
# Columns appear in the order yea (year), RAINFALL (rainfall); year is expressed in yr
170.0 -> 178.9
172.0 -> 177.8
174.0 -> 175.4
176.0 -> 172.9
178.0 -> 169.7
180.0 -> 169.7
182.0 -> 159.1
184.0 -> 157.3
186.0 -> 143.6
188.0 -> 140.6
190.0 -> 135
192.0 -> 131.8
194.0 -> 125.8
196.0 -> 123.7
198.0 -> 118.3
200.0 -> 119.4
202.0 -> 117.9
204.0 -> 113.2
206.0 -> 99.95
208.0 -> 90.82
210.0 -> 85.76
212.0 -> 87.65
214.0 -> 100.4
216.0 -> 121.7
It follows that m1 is 172.9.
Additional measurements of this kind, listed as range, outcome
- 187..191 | 140.6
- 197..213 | 119.4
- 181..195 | 159.1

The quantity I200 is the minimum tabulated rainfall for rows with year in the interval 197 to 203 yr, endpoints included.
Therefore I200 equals 117.9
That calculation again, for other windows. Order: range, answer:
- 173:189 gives 140.6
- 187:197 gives 123.7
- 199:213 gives 85.76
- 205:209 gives 90.82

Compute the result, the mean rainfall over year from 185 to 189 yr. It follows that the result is 142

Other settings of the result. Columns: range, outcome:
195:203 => 120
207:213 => 88.1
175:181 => 171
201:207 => 110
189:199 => 127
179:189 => 154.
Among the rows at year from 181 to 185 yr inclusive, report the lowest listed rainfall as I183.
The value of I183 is 157.3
